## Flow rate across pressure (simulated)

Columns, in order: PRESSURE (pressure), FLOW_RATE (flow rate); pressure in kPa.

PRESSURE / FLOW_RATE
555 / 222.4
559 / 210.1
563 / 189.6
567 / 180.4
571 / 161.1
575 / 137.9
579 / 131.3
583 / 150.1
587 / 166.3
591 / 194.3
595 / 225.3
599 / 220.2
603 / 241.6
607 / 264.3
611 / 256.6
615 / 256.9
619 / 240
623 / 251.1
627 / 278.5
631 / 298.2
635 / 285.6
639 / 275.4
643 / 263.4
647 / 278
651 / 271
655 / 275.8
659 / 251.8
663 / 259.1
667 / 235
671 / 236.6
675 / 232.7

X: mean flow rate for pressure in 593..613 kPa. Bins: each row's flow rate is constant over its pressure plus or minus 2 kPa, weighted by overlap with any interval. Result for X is 242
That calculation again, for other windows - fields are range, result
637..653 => 272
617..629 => 257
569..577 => 150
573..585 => 140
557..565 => 200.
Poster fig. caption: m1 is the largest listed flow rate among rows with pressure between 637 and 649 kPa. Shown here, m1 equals 278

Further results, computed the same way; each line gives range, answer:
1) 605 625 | 264.3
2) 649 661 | 275.8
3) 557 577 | 210.1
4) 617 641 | 298.2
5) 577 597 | 225.3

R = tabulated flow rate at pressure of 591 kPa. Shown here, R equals 194.3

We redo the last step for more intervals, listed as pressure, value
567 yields 180.4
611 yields 256.6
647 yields 278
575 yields 137.9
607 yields 264.3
